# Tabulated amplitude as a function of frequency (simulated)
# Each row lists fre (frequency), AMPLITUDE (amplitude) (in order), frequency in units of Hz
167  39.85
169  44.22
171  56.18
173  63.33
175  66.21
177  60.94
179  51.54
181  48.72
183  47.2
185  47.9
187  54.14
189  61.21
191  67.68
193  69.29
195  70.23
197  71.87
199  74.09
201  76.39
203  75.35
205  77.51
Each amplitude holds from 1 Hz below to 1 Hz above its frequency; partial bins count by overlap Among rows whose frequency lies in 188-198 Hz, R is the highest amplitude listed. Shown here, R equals 71.87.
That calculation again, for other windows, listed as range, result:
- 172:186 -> 66.21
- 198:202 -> 76.39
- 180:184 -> 48.72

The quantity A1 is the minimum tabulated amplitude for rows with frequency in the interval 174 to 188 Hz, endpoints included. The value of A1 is 47.2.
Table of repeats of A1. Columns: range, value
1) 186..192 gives 54.14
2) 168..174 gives 44.22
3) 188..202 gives 61.21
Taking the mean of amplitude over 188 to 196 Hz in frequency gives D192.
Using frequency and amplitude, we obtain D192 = 67.1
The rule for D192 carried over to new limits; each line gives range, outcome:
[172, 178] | 63.5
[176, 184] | 52.1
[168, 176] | 57.5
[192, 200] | 71.4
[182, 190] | 52.6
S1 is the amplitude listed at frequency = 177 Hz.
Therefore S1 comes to 60.94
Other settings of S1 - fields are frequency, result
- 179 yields 51.54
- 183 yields 47.2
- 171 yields 56.18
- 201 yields 76.39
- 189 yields 61.21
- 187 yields 54.14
